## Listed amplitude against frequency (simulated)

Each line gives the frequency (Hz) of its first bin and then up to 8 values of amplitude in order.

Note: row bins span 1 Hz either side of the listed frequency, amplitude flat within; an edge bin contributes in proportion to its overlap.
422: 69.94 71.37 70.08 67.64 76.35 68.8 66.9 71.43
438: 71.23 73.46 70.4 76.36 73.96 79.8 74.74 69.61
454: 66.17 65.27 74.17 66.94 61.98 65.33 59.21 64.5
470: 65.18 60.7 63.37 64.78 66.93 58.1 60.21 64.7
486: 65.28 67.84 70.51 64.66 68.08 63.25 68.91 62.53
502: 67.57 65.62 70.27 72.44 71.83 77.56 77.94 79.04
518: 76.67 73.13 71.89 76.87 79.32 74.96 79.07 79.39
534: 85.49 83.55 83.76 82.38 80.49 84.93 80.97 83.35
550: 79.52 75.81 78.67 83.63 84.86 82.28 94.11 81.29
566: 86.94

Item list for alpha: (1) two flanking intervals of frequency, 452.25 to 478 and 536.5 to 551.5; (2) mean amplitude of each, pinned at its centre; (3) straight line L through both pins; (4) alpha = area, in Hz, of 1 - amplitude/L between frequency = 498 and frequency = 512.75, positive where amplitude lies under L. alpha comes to 0.8 Hz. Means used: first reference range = 65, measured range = 69.5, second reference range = 82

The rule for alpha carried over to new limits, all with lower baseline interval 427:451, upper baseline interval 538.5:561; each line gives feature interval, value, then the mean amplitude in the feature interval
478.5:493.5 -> 2.3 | 64.7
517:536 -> 0.5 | 77.7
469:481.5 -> 2.1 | 63.1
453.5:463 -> 0.9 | 66.9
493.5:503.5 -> 1.5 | 65.9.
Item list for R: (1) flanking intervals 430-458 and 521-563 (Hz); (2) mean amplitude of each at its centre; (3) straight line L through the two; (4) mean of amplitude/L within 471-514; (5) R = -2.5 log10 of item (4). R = 0.15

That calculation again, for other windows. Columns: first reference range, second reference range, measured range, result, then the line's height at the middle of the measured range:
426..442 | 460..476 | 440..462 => -0.07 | 67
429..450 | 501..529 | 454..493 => 0.14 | 73.4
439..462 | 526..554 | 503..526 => 0.06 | 78.2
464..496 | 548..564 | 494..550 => -0.02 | 74.4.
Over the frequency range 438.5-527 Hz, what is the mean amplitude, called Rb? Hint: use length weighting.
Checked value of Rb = 69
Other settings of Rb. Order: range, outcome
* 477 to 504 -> 65.3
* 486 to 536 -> 72.8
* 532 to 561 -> 82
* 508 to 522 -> 75.5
